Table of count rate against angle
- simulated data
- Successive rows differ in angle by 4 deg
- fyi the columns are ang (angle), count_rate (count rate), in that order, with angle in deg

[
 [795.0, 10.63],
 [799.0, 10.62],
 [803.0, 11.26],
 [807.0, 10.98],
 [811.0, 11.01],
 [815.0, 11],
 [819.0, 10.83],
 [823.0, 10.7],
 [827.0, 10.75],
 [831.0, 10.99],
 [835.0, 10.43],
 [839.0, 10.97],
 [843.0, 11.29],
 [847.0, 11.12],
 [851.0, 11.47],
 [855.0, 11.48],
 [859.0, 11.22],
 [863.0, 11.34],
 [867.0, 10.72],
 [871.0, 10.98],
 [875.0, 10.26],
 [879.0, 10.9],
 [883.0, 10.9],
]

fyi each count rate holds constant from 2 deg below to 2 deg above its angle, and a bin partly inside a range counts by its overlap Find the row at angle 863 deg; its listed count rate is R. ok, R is 11.34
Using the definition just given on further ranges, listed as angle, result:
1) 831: 10.99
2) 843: 11.29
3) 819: 10.83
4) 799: 10.62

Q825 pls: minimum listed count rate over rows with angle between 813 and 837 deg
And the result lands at 10.43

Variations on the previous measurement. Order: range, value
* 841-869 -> 10.72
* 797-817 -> 10.62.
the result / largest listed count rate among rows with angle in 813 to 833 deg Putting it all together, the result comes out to 11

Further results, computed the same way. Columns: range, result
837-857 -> 11.48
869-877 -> 10.98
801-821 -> 11.26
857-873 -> 11.34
